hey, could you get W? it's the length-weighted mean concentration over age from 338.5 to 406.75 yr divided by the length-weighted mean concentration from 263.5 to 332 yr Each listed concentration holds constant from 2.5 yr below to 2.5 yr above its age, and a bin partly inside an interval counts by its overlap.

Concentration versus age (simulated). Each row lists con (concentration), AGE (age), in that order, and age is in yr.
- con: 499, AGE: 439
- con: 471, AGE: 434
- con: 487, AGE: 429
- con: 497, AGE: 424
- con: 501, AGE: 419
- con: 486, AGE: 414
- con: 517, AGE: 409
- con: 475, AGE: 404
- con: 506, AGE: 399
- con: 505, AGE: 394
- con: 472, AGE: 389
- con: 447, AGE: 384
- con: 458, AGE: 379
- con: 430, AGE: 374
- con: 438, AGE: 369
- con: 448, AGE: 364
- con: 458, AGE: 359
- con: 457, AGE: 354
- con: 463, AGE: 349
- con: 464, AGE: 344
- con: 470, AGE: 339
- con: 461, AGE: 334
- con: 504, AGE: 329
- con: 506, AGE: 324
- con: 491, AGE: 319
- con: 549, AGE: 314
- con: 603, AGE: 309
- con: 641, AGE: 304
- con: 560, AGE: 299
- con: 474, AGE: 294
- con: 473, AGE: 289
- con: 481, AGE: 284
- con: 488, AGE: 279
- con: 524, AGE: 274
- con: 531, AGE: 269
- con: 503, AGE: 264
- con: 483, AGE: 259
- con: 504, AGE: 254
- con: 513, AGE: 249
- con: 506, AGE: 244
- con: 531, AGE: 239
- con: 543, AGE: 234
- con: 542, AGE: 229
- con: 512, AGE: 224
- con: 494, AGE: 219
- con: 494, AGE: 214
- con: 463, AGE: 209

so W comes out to 0.9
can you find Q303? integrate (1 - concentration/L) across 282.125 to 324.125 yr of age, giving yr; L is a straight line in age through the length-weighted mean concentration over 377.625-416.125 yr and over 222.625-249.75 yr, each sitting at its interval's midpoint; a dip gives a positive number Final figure -2.1 yr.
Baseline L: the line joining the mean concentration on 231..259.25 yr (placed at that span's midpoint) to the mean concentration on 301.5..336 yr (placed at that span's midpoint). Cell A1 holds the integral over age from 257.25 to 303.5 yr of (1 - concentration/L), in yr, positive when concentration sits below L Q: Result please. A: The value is 1.6 yr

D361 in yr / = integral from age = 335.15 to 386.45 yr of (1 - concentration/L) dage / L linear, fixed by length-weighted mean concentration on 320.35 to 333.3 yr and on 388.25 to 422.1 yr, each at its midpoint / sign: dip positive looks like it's 4.5 yr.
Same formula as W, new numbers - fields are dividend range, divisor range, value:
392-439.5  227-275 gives 0.95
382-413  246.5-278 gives 0.96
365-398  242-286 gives 0.91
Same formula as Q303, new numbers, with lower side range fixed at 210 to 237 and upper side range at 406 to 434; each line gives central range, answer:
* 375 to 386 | 1.1 yr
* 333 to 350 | 1.3 yr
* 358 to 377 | 2.2 yr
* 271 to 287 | 0.3 yr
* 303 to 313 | -2.0 yr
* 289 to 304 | -0.7 yr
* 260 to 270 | 0.0 yr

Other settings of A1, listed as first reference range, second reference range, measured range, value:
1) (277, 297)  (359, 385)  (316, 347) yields -1.4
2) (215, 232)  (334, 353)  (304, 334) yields -3.7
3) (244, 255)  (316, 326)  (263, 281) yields -0.2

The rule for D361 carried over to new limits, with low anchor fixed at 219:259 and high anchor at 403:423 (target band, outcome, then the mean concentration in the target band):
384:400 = 0.42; 486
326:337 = 0.51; 483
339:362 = 1.95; 461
